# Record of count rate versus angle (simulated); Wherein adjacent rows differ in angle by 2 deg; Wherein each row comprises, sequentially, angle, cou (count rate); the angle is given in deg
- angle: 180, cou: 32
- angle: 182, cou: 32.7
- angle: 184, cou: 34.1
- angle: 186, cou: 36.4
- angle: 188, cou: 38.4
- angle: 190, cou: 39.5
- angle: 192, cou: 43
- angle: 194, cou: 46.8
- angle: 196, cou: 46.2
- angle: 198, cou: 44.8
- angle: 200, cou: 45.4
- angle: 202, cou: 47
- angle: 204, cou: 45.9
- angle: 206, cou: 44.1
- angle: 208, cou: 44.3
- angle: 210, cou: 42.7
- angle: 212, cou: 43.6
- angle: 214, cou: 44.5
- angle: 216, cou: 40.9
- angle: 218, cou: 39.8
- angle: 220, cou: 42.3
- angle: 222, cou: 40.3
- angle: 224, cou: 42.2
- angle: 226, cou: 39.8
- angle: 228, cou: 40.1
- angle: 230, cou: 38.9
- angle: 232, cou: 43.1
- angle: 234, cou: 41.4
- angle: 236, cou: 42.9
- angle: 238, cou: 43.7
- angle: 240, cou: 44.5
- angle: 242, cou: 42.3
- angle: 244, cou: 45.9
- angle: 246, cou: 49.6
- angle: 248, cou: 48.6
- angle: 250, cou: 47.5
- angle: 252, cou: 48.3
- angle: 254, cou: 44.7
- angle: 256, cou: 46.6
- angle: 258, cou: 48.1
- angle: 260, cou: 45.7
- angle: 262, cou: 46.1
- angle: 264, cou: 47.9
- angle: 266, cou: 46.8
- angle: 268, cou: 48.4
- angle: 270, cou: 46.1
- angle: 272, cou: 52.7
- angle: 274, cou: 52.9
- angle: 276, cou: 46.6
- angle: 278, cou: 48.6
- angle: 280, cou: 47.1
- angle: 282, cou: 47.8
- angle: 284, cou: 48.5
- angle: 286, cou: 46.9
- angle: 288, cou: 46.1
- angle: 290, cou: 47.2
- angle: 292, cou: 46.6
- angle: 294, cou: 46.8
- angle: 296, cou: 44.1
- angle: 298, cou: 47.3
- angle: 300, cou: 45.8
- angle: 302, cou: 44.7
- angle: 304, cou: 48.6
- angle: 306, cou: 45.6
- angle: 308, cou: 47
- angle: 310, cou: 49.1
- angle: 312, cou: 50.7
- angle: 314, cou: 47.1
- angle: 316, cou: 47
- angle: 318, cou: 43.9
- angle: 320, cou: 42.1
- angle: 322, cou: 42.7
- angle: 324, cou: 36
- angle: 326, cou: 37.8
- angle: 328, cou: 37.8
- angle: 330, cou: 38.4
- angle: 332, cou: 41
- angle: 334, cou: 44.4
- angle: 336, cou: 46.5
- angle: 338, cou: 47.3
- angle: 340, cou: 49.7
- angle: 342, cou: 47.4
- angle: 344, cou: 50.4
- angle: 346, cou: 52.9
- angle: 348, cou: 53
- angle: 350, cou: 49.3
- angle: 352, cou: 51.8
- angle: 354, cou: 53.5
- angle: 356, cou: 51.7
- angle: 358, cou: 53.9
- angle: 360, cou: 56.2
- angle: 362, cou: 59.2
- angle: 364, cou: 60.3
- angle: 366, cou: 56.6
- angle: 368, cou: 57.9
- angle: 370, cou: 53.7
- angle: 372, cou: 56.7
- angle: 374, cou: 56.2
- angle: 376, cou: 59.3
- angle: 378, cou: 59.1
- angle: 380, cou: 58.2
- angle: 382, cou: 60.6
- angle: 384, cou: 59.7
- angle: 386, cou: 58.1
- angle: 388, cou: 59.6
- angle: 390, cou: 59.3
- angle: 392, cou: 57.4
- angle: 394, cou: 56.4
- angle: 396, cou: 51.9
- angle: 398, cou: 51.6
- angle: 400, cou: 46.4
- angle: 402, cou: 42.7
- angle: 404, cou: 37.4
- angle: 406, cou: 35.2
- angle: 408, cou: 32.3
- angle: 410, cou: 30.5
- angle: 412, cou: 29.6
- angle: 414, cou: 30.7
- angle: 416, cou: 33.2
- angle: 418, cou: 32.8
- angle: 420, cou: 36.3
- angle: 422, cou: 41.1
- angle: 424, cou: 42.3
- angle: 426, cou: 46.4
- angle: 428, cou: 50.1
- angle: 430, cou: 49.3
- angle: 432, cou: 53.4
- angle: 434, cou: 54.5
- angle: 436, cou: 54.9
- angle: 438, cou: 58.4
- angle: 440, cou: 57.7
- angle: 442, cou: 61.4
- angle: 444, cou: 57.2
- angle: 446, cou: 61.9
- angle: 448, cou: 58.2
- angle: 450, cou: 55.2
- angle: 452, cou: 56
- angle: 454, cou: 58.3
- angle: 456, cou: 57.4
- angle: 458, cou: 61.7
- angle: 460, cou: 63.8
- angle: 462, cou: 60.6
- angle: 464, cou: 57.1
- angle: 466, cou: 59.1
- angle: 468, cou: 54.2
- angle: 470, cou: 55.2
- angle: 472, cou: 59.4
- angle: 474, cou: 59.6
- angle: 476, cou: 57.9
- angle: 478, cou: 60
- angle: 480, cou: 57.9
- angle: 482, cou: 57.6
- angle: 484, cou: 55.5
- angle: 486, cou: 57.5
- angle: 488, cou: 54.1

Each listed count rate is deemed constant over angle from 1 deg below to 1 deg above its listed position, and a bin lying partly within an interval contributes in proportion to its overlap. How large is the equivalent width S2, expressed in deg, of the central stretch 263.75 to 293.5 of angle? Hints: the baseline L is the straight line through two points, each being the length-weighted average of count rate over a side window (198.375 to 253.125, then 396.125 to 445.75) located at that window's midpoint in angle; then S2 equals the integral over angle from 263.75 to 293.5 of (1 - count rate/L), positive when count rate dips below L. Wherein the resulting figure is -2.7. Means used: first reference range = 43.7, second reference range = 44.8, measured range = 48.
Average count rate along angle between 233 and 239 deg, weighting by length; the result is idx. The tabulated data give 42.7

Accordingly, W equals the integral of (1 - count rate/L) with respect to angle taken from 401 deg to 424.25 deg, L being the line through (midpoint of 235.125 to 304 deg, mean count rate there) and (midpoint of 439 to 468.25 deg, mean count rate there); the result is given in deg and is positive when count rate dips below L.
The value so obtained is 8.70 deg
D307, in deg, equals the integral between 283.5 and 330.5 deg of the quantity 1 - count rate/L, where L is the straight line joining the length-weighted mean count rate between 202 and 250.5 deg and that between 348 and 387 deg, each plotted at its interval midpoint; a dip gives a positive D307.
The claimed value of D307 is 5.3 deg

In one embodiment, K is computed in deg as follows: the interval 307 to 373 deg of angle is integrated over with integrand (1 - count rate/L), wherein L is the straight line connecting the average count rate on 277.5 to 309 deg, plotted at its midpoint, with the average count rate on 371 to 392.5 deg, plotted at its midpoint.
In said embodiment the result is 5.3 deg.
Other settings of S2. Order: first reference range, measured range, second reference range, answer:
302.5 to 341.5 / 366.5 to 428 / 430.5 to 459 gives 4.9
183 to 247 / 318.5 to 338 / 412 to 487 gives 2.7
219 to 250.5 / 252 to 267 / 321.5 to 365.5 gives -0.8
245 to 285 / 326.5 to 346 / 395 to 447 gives 0.7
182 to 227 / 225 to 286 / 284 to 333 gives -3.7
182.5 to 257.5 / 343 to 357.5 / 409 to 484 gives -1.0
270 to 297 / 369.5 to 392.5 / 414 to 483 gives -3.1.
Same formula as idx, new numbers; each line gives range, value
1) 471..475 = 59.5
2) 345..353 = 51.8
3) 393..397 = 54.1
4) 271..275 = 52.8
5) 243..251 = 47.9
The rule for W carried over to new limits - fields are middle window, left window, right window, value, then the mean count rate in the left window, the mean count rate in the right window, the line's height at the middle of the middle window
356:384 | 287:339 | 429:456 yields -4.2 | 44.7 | 56.7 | 50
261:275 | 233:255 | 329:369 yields -0.6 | 45.4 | 51.1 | 46.7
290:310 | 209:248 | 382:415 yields -1.0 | 42.7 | 46.6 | 44.3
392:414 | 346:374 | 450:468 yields 5.8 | 54.9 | 58.7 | 56.6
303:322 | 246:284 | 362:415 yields 0.9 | 47.9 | 50.8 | 49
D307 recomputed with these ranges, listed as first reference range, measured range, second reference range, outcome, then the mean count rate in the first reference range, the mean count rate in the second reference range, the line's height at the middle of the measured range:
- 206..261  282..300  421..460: 0.0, 43.8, 54.7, 46.8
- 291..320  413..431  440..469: 5.1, 46.6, 58.7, 56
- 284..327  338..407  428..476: -3.6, 45.5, 57.4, 50.9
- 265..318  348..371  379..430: -4.2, 47.5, 45.7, 46.4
